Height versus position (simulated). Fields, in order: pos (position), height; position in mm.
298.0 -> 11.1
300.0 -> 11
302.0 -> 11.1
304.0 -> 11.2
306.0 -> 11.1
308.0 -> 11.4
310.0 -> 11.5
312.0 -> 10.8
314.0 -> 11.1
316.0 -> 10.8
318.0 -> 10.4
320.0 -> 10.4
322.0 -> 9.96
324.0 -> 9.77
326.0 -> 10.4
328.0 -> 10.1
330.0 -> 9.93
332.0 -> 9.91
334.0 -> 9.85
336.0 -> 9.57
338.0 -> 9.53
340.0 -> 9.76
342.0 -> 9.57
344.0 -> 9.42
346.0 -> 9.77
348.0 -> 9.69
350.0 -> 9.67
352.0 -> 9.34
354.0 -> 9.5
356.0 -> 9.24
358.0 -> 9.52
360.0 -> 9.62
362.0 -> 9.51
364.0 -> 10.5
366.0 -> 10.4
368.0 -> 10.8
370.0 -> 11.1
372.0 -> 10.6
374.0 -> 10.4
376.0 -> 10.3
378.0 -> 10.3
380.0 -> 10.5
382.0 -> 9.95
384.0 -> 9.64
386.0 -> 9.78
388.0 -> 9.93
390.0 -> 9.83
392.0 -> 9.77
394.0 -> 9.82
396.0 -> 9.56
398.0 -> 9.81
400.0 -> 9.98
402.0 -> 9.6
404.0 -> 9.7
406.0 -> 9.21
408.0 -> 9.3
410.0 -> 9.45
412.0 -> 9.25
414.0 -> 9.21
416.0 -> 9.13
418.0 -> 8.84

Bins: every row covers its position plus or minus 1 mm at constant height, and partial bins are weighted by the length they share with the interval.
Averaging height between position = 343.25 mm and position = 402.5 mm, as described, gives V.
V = 9.93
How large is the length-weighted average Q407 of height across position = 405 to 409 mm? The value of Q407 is 9.26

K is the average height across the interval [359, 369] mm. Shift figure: 10.2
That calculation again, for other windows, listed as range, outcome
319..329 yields 10.1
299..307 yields 11.1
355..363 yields 9.47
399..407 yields 9.62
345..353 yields 9.62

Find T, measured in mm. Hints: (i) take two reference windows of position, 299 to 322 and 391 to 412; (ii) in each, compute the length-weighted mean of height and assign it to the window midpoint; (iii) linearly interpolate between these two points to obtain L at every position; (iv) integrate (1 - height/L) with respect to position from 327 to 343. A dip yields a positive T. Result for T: 1.2 mm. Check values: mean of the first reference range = 10.9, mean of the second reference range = 9.6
